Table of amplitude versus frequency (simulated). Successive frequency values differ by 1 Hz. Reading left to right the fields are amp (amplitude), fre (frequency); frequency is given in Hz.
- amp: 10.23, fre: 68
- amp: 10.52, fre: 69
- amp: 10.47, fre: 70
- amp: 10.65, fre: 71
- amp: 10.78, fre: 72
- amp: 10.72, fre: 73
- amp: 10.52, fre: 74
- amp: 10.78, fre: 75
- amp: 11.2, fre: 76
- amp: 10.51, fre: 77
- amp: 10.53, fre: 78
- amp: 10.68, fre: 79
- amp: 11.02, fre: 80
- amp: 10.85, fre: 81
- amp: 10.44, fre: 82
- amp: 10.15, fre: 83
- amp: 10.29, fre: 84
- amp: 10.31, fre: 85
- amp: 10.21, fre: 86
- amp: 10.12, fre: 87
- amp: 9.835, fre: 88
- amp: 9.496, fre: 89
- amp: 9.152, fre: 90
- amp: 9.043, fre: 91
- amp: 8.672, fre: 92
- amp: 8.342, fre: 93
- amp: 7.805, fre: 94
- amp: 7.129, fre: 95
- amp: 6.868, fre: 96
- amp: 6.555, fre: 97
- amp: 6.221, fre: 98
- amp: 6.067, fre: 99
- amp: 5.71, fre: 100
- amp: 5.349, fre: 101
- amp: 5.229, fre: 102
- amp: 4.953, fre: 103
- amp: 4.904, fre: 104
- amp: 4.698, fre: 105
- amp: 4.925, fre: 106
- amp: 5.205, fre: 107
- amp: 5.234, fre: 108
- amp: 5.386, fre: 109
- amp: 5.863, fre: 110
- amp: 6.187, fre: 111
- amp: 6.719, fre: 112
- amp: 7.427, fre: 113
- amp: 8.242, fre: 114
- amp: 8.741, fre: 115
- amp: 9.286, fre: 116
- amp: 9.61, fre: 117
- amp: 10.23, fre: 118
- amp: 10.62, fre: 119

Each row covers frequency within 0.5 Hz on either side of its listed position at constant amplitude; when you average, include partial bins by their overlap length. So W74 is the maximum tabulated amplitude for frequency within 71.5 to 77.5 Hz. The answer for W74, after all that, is 11.2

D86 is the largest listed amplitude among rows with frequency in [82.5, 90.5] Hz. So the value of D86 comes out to 10.31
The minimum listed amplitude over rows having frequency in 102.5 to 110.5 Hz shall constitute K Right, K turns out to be 4.698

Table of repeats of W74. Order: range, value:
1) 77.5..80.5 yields 11.02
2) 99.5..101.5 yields 5.71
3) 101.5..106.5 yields 5.229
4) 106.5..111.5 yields 6.187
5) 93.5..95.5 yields 7.805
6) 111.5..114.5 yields 8.242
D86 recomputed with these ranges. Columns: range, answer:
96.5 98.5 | 6.555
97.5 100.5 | 6.221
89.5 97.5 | 9.152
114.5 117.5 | 9.61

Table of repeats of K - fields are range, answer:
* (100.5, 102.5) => 5.229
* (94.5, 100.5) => 5.71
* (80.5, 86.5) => 10.15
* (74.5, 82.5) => 10.44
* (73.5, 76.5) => 10.52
